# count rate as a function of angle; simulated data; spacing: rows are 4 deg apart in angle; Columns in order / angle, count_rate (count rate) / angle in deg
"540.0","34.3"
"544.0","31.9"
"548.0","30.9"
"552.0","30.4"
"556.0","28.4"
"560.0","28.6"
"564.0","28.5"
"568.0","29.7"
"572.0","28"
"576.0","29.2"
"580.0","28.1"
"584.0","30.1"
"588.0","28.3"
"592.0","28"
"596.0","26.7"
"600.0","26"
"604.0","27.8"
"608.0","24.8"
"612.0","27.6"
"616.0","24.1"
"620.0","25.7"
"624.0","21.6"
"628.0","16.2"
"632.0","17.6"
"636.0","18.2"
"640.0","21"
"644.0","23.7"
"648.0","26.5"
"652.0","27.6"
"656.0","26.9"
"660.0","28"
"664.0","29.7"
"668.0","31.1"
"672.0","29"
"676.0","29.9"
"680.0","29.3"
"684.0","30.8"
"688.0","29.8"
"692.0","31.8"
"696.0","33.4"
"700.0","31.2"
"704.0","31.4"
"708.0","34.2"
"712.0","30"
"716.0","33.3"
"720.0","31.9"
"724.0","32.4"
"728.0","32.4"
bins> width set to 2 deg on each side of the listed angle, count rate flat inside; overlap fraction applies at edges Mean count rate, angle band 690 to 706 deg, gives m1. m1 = 31.9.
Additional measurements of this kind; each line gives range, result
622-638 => 18.4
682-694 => 30.8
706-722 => 32.3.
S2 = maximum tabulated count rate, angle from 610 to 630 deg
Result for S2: 27.6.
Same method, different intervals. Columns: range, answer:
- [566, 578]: 29.7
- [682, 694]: 31.8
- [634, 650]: 26.5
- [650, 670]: 31.1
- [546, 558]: 30.9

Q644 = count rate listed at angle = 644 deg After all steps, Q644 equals 23.7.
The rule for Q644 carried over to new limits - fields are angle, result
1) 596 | 26.7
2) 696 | 33.4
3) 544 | 31.9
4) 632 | 17.6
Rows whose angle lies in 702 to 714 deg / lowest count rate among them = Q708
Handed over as 30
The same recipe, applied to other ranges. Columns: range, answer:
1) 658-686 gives 28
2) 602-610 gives 24.8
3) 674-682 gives 29.3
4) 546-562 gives 28.4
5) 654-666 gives 26.9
